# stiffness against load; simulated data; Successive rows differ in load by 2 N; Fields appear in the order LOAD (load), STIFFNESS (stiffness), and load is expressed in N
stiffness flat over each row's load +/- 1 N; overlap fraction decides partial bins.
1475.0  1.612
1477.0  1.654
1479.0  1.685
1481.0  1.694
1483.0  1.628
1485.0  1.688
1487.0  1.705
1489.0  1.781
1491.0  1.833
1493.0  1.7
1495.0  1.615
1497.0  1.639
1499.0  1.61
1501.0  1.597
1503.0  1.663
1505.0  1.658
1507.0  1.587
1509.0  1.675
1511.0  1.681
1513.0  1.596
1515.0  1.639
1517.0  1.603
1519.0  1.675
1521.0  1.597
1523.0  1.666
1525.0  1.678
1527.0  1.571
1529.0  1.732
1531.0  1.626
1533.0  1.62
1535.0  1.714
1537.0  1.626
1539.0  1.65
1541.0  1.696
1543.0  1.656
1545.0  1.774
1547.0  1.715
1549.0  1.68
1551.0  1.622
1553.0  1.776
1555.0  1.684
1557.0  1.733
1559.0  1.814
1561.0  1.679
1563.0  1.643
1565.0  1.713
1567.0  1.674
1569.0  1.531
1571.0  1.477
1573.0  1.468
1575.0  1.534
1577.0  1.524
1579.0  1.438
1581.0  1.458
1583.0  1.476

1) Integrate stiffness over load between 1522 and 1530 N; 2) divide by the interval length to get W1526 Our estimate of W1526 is 1.66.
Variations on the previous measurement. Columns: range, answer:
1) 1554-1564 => 1.71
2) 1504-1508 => 1.62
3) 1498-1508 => 1.62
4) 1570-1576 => 1.49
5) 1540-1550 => 1.7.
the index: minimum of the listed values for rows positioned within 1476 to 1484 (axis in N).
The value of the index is 1.628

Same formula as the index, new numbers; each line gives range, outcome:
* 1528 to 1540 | 1.62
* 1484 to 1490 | 1.688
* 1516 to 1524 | 1.597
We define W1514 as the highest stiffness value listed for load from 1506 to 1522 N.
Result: 1.681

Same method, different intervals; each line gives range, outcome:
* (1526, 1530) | 1.732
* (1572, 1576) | 1.534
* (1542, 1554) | 1.776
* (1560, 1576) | 1.713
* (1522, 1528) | 1.678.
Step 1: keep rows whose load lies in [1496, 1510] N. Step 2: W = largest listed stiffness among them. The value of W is 1.675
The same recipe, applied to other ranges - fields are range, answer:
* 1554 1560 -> 1.814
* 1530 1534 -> 1.626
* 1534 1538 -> 1.714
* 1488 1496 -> 1.833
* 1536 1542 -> 1.696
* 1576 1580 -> 1.524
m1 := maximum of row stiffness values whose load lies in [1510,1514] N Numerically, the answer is 1.681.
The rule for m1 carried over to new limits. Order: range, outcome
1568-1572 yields 1.531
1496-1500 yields 1.639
